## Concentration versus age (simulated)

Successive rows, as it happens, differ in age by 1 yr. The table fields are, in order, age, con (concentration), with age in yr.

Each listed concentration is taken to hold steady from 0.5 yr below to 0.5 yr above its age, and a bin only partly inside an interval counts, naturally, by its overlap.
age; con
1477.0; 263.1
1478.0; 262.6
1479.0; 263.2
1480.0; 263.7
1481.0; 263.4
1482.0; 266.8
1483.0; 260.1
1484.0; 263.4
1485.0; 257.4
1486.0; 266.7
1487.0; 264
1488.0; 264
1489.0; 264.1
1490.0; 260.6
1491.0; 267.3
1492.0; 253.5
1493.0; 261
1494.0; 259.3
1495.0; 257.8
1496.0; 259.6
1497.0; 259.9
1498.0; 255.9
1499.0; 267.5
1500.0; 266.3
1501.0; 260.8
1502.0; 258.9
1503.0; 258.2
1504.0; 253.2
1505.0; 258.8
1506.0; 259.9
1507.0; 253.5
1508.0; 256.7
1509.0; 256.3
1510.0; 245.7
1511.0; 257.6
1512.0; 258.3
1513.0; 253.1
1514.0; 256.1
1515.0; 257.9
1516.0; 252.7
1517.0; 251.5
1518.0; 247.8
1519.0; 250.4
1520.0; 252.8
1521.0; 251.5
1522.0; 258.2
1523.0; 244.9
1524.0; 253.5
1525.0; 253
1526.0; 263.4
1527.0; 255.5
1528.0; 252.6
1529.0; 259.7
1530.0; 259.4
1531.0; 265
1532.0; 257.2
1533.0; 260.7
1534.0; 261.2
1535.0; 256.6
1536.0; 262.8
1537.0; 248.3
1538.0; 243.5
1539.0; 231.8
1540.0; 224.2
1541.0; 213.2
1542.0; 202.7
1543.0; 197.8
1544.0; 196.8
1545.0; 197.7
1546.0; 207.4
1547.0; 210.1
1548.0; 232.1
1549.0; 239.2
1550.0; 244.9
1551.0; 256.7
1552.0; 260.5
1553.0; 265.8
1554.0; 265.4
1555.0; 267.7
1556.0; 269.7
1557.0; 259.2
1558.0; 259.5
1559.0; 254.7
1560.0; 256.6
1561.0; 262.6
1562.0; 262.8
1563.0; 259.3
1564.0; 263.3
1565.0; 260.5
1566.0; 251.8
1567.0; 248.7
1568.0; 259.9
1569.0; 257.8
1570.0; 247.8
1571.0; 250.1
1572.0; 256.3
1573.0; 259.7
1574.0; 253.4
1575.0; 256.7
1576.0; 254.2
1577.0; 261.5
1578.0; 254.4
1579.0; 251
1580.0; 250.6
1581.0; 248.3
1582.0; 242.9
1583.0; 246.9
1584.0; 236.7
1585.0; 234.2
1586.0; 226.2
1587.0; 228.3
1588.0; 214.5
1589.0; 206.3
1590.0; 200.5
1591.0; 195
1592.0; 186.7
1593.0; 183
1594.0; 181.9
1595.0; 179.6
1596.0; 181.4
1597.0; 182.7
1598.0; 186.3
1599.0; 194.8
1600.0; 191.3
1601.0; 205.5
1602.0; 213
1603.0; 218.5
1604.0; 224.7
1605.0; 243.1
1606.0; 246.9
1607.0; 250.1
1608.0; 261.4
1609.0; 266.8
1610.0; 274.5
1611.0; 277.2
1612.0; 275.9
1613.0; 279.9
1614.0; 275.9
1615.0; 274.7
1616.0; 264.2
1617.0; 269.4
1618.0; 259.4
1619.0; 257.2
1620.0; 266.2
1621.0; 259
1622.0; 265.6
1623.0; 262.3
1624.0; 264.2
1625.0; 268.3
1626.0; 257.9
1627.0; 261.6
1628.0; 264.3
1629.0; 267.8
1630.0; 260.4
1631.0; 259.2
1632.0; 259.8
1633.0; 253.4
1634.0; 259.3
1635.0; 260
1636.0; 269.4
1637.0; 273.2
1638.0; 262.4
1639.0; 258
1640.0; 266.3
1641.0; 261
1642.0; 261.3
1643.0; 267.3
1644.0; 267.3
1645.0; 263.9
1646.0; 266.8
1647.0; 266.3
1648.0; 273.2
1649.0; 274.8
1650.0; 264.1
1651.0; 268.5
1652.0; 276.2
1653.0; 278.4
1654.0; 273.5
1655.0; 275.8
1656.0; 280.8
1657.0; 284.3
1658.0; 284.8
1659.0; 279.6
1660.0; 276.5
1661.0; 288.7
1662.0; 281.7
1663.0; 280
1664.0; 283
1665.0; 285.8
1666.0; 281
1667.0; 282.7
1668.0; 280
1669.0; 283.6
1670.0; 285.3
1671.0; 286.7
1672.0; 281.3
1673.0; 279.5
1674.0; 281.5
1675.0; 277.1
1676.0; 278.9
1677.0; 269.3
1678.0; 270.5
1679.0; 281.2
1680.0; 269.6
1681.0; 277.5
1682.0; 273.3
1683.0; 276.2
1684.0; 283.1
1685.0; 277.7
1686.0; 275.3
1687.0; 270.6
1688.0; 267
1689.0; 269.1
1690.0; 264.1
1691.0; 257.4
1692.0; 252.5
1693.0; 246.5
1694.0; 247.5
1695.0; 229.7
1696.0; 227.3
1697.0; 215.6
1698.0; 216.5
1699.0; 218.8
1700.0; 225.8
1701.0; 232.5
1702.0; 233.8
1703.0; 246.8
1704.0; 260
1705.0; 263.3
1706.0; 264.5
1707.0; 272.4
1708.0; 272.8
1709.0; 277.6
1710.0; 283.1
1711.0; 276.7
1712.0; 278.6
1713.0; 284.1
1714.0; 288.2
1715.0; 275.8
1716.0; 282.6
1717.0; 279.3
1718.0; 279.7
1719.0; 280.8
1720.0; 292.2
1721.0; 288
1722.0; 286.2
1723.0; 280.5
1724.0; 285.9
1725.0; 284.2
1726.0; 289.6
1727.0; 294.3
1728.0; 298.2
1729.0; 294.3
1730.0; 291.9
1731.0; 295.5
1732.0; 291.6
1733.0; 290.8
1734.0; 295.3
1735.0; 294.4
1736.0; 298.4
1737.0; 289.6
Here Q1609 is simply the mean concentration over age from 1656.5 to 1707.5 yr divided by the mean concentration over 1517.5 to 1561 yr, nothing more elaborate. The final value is 1.08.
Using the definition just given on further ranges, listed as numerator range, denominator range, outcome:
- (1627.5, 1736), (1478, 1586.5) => 1.08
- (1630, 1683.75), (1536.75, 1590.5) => 1.13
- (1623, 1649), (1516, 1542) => 1.05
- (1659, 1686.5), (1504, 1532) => 1.10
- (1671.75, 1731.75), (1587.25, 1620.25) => 1.17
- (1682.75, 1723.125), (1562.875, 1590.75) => 1.07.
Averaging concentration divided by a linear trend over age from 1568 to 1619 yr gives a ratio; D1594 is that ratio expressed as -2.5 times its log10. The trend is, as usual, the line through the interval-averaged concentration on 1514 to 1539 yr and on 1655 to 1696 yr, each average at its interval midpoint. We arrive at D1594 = 0.118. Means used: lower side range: 255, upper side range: 274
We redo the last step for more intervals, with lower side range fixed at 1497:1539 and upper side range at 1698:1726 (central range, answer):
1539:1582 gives 0.054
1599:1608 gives 0.167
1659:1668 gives -0.064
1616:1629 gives 0.000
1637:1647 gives 0.001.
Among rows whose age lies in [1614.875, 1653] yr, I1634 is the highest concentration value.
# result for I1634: 278.4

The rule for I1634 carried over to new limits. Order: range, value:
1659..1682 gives 288.7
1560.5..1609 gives 266.8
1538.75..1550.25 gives 244.9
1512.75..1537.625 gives 265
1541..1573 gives 269.7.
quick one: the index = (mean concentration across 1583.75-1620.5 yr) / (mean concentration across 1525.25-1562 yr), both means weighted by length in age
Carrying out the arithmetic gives 0.94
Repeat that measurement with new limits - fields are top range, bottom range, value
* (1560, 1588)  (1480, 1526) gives 0.97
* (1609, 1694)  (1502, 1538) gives 1.06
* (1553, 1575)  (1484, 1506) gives 0.99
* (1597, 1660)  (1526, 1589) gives 1.05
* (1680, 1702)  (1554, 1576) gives 0.98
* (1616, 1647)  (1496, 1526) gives 1.03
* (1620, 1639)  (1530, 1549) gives 1.13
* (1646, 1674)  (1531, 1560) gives 1.15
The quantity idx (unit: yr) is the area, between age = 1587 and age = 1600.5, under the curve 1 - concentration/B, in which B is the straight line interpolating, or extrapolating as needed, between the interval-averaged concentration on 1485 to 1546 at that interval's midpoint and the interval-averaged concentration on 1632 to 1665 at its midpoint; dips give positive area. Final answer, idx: 3.6 yr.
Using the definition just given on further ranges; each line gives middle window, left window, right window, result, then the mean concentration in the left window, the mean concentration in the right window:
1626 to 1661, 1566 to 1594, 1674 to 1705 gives -2.80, 237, 257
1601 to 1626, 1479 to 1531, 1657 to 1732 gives 0.77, 258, 272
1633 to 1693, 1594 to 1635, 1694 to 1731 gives -3.74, 246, 268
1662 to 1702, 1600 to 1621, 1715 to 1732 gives 1.43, 254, 287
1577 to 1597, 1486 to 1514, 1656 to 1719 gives 3.42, 259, 269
